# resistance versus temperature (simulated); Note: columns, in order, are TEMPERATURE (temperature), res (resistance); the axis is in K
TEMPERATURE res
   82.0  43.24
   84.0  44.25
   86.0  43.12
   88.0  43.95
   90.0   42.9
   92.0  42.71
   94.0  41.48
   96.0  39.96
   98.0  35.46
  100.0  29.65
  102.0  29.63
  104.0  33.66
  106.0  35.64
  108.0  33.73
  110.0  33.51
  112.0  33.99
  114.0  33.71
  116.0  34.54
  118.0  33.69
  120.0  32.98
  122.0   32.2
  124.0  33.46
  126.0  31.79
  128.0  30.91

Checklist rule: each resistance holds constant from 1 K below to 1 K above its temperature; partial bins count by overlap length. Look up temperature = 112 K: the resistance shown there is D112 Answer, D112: 33.99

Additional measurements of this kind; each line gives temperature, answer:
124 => 33.46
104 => 33.66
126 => 31.79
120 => 32.98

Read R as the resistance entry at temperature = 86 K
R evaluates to 43.12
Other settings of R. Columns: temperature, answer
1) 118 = 33.69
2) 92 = 42.71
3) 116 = 34.54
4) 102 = 29.63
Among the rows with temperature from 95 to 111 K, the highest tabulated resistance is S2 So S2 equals 39.96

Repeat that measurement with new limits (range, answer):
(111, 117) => 34.54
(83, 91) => 44.25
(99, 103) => 29.65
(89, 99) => 42.9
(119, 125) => 33.46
